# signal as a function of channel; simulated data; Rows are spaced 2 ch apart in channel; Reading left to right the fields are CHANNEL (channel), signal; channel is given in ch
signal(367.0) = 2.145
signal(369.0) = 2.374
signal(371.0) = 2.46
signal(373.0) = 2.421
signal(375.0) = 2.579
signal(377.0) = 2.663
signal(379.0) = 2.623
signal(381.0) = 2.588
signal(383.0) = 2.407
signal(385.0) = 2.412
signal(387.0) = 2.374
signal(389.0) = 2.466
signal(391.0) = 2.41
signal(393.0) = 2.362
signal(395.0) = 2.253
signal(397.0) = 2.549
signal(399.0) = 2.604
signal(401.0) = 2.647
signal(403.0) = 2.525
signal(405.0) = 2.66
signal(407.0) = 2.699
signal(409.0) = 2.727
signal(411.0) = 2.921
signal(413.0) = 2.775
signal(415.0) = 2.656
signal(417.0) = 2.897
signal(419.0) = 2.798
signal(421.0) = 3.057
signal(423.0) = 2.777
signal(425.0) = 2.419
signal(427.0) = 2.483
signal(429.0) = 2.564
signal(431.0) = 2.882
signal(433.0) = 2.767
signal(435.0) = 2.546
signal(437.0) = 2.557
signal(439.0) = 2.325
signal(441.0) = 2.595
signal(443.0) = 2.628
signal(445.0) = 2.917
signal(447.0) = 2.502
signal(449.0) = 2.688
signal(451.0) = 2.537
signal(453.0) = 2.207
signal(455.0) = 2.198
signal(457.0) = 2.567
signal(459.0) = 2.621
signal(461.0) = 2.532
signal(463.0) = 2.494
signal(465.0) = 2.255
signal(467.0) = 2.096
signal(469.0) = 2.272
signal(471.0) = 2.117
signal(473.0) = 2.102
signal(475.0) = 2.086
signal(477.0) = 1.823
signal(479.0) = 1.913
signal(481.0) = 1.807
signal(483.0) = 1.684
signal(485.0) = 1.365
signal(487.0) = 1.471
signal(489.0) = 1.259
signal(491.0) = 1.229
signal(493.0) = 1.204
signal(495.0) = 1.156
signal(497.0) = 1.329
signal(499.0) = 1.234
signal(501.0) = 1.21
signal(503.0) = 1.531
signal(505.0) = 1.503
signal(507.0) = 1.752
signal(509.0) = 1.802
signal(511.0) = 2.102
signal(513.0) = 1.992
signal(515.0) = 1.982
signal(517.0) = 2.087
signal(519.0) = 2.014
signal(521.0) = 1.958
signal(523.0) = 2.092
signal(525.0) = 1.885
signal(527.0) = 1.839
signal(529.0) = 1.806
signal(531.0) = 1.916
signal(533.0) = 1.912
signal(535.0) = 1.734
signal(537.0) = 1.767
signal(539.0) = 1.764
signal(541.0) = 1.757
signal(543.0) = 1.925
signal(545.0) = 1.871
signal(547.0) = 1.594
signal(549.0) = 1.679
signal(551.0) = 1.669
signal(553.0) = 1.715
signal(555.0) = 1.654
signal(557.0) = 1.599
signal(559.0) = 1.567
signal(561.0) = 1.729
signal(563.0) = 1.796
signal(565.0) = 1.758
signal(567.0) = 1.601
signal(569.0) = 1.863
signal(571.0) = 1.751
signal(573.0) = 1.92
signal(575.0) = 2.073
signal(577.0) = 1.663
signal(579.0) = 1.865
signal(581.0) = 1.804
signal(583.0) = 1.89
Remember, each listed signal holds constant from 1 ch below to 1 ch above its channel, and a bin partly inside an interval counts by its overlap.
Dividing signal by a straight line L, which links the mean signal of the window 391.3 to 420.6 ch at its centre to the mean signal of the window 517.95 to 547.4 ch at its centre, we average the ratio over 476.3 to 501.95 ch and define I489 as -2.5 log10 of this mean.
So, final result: 0.43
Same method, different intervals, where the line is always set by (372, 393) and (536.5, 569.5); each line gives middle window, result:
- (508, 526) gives -0.06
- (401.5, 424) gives -0.18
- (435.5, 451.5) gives -0.17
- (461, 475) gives -0.07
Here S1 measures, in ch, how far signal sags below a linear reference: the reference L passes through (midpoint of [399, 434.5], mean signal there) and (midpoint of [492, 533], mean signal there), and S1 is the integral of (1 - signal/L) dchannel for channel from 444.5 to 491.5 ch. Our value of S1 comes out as 1.9 ch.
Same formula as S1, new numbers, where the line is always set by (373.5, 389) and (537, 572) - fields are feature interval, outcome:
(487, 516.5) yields 6.5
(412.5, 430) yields -2.8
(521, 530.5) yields -0.3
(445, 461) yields -2.3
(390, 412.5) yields -1.5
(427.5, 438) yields -1.7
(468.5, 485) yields 1.2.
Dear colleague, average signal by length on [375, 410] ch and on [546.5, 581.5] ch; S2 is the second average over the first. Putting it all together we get 0.7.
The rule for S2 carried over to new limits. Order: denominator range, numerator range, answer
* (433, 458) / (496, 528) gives 0.70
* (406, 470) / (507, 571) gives 0.70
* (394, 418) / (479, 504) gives 0.52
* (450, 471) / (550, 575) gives 0.73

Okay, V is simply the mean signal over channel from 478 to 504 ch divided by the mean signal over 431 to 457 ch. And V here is 0.55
